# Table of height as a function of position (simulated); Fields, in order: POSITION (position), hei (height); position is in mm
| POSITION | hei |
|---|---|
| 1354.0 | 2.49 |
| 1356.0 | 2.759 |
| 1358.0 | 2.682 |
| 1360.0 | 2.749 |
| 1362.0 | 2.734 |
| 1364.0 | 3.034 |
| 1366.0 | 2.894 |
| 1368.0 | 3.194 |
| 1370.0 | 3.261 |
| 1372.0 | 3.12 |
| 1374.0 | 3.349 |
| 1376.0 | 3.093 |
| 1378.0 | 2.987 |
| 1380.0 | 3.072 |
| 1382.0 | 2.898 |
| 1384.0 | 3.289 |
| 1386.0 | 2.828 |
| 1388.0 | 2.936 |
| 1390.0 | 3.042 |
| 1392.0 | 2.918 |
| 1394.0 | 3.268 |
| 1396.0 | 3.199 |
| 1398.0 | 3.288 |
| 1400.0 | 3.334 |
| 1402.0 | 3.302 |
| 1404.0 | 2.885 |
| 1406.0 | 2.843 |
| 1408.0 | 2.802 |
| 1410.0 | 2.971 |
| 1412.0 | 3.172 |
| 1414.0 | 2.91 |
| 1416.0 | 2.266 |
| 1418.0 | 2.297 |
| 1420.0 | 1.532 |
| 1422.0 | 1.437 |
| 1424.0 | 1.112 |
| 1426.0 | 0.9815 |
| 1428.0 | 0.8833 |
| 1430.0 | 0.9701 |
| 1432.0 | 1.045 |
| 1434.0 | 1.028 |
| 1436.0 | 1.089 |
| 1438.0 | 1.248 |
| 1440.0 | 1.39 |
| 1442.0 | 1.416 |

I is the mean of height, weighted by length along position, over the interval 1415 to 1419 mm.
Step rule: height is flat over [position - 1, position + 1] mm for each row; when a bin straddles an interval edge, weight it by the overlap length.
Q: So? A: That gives 2.28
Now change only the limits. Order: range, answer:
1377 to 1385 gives 3.06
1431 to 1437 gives 1.05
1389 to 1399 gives 3.14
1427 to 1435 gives 0.982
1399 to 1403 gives 3.32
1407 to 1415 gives 2.96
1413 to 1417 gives 2.59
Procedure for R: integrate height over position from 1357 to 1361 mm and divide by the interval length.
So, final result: 2.72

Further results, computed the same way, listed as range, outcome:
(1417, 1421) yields 1.91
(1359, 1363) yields 2.74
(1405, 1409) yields 2.82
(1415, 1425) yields 1.73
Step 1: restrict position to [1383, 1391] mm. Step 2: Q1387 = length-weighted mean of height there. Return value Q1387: 3.02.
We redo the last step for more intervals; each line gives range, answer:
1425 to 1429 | 0.932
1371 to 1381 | 3.12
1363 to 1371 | 3.1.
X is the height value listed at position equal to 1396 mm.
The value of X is 3.199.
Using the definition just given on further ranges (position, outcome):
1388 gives 2.936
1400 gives 3.334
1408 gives 2.802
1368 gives 3.194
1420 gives 1.532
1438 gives 1.248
